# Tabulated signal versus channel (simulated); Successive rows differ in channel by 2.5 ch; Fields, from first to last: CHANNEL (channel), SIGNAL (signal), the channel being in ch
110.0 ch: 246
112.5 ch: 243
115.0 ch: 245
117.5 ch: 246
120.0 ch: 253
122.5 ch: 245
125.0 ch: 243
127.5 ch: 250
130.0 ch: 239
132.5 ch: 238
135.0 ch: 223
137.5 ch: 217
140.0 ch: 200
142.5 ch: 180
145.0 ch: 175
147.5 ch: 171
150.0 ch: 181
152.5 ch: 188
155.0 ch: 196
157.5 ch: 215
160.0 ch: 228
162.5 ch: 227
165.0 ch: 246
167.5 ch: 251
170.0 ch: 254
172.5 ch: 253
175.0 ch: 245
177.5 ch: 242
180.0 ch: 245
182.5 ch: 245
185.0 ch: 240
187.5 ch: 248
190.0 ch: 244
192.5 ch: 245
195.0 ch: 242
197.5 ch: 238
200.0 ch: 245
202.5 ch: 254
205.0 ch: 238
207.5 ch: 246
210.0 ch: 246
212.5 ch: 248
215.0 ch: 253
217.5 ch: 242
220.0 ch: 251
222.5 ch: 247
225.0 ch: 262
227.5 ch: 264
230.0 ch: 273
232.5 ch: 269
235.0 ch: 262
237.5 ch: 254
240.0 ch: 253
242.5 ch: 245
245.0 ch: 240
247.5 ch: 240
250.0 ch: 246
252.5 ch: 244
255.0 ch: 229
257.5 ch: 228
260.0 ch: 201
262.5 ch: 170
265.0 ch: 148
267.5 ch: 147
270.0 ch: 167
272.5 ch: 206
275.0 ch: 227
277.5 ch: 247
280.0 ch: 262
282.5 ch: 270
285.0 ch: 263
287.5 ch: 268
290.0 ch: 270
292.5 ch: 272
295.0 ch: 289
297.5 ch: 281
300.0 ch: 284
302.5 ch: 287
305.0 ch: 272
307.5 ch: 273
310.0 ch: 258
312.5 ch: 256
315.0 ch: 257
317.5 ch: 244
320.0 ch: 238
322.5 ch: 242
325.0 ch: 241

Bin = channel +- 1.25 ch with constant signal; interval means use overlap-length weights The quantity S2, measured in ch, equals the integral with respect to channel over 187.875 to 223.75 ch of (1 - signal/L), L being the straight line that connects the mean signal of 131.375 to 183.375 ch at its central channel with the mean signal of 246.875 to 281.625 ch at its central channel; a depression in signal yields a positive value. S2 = -4.9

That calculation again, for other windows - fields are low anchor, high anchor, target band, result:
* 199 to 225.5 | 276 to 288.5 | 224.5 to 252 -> -0.2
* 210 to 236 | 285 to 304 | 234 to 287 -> 8.1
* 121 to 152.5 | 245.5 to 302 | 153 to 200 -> -4.1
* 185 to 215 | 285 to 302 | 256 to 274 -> 5.7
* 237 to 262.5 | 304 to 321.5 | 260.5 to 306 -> 1.3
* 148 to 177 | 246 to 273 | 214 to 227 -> -2.5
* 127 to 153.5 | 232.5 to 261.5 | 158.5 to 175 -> -2.3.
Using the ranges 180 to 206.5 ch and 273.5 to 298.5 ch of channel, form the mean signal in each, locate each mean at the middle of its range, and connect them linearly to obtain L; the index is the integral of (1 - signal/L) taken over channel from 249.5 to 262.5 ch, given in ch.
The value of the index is 1.7 ch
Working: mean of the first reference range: 244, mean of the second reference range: 264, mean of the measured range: 223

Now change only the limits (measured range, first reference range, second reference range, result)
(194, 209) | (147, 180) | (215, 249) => -0.2 ch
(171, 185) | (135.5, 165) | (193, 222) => -1.5 ch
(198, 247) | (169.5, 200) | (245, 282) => -4.7 ch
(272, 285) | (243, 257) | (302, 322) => 0.1 ch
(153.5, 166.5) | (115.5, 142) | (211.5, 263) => 0.8 ch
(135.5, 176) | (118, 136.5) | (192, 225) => 4.8 ch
